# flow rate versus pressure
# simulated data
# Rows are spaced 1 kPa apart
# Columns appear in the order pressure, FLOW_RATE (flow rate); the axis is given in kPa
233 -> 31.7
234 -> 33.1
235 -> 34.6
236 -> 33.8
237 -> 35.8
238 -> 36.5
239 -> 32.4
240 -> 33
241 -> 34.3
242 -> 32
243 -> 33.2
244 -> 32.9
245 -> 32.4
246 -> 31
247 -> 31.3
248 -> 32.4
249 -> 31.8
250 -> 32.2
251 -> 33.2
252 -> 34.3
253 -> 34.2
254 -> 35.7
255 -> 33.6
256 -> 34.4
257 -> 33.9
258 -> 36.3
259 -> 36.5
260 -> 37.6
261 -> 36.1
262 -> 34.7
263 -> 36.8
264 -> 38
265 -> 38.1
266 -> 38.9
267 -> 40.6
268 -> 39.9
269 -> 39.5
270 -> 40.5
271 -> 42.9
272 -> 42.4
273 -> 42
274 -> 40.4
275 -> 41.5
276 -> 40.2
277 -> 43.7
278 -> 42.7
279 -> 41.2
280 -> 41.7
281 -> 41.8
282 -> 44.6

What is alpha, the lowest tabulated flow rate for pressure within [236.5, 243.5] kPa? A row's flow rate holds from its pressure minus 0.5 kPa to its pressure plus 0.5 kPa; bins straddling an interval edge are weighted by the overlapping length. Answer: 32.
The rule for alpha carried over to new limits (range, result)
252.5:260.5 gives 33.6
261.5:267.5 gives 34.7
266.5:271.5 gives 39.5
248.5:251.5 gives 31.8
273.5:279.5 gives 40.2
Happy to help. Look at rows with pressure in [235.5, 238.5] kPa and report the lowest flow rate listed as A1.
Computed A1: 33.8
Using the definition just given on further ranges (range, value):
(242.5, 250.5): 31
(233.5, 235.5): 33.1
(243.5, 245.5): 32.4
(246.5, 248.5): 31.3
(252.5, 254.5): 34.2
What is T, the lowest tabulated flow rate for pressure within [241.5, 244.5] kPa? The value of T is 32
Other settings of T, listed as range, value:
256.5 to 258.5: 33.9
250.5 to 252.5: 33.2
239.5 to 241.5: 33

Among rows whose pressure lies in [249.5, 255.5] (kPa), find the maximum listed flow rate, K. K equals 35.7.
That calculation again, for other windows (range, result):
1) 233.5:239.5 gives 36.5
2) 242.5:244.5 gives 33.2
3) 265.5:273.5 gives 42.9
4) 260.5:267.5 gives 40.6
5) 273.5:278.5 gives 43.7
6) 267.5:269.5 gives 39.9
